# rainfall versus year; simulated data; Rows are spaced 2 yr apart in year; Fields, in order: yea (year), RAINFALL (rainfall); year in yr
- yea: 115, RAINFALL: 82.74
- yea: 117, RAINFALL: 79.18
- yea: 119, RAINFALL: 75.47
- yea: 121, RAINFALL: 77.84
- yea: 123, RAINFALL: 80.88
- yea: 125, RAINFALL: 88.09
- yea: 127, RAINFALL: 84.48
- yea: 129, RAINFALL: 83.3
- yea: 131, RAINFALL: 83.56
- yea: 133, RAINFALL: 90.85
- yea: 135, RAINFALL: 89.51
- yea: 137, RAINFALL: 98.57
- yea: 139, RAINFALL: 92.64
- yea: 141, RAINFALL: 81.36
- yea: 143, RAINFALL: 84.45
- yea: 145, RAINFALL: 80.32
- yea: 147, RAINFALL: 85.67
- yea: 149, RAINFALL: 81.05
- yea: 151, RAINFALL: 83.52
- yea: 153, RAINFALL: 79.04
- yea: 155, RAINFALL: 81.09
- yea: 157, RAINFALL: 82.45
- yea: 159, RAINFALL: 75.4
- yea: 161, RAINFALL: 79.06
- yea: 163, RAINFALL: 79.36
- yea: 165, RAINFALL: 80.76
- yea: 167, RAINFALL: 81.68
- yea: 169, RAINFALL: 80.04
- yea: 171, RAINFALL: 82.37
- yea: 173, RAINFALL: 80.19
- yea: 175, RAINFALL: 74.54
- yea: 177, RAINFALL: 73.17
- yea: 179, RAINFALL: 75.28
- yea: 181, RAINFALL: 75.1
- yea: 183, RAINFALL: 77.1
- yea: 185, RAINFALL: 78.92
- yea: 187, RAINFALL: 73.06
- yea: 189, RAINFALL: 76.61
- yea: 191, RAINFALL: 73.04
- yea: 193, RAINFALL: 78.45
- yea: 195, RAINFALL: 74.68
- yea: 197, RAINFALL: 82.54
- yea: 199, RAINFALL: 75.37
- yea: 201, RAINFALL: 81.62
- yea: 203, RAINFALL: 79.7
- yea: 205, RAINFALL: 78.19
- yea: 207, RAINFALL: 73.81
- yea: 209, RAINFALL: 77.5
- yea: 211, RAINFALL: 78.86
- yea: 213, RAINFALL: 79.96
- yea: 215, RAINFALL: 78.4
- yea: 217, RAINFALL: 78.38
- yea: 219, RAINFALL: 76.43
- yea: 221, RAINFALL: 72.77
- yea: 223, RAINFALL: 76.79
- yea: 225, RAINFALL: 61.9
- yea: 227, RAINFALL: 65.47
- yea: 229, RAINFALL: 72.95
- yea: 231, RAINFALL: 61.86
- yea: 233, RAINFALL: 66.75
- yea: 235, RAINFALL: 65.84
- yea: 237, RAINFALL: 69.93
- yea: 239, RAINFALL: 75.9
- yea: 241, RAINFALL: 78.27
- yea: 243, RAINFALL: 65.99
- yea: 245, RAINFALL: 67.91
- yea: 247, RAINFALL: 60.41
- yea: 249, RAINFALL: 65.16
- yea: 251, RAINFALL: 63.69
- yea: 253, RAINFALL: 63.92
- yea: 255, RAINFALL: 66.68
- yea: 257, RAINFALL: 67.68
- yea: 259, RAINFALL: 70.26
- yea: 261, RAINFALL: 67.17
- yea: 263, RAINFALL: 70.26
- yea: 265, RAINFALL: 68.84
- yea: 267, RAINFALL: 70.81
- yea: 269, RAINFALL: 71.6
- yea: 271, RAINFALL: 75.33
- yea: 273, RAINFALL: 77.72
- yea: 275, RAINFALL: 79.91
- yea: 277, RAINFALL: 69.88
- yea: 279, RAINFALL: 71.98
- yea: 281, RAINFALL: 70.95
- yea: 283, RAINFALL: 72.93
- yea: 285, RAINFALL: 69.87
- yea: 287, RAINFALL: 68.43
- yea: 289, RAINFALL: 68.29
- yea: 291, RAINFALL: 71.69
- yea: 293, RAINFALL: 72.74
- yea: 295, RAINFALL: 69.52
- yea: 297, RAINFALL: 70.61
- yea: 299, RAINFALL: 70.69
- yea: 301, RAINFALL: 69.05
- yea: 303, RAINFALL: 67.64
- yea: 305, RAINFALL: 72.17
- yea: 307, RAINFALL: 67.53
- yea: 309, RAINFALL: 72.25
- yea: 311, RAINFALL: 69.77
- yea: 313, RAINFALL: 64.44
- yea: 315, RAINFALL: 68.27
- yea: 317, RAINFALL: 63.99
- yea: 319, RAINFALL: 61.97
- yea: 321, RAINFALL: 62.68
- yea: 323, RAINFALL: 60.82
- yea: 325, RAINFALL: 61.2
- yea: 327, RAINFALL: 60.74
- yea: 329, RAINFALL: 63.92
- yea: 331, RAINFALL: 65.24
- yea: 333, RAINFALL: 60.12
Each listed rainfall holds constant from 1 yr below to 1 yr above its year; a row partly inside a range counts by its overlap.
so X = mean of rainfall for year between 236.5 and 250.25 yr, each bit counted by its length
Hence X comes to 69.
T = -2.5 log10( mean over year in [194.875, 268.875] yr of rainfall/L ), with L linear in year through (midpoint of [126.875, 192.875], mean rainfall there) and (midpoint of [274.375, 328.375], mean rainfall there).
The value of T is 0.04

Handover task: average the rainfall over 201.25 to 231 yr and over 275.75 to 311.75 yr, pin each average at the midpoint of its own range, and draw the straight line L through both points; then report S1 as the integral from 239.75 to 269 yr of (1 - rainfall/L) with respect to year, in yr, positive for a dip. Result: 1.9 yr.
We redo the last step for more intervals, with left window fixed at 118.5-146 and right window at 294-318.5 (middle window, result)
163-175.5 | 0.3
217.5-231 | 1.0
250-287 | 0.9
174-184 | 0.7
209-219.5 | -0.1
